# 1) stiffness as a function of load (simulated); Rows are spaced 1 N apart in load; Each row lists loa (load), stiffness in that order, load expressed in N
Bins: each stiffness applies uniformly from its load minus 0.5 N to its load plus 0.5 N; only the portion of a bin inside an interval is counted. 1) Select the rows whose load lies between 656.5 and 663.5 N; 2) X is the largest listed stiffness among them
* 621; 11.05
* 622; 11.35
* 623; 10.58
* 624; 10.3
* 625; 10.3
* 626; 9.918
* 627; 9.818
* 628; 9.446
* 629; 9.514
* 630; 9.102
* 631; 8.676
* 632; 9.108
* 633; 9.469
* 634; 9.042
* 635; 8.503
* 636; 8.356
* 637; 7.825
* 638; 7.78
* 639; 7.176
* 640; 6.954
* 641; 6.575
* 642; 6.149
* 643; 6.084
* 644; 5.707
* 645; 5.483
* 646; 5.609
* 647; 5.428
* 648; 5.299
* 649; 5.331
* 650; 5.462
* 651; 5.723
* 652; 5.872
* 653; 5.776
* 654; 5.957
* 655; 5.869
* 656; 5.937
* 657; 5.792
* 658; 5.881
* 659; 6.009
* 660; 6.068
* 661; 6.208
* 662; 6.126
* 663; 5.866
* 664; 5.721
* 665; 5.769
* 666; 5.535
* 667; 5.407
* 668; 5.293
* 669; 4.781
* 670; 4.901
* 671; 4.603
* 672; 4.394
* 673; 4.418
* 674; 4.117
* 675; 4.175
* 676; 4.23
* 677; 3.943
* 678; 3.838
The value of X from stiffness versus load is 6.208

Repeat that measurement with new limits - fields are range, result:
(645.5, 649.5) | 5.609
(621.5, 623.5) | 11.35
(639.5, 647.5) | 6.954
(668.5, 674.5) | 4.901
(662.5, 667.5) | 5.866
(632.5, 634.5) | 9.469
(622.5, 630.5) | 10.58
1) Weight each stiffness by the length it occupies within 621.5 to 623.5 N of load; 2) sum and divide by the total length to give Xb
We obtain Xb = 11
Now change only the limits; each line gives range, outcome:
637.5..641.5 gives 7.12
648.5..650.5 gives 5.4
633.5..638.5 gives 8.3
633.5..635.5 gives 8.77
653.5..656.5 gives 5.92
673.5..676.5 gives 4.17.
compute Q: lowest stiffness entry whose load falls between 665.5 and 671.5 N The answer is 4.603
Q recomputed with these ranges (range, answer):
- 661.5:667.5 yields 5.407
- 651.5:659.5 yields 5.776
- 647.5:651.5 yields 5.299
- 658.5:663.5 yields 5.866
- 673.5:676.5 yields 4.117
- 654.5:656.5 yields 5.869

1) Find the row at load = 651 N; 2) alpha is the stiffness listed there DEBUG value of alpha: 5.723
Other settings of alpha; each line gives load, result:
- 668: 5.293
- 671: 4.603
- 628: 9.446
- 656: 5.937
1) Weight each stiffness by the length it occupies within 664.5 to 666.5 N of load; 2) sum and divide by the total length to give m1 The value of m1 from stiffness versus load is 5.65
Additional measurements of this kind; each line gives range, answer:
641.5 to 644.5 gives 5.98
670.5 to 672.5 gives 4.5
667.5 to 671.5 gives 4.89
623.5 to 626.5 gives 10.2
